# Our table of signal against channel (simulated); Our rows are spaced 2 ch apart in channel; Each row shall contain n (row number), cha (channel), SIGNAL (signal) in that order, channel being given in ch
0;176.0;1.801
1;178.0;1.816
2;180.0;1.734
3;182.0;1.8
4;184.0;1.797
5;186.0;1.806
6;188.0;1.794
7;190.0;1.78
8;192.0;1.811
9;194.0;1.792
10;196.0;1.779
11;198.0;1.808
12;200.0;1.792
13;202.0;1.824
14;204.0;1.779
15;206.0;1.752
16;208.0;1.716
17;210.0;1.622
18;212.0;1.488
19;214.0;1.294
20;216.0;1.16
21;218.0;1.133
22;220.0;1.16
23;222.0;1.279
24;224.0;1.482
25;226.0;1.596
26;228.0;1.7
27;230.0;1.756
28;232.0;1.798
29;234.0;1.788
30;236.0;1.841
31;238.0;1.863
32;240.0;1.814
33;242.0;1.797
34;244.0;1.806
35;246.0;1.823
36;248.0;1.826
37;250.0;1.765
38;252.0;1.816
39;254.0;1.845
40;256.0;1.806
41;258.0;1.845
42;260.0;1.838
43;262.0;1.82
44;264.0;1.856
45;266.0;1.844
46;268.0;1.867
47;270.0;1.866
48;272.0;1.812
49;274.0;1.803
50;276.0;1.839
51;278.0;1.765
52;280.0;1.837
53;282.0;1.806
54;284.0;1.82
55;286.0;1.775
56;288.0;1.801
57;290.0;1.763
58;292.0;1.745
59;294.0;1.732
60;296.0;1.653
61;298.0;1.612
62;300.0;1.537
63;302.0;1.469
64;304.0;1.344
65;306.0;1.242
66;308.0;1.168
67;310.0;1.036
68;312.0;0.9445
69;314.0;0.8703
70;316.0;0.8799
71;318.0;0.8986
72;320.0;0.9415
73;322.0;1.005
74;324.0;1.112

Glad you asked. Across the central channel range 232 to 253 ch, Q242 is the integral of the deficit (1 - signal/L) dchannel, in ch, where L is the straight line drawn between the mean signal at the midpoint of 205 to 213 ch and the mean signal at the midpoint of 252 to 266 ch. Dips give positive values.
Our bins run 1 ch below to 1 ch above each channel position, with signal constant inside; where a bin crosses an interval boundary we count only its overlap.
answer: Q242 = -0.5 ch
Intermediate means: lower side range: 1.64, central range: 1.81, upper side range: 1.83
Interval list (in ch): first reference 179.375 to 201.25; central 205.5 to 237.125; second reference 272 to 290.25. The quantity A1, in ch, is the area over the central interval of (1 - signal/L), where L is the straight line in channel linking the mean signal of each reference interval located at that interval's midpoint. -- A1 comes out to 4.6 ch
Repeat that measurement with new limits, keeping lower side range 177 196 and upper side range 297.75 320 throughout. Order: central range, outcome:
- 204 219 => 1.72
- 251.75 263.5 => -3.37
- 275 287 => -4.67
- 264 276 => -4.26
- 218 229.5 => 1.19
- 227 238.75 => -1.81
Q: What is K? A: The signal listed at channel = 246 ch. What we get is 1.823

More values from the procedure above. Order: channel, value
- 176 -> 1.801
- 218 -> 1.133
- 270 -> 1.866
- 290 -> 1.763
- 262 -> 1.82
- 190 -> 1.78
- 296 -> 1.653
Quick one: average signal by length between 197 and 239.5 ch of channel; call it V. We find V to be 1.6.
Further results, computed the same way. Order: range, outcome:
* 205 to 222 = 1.41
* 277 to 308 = 1.64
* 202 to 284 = 1.71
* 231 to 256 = 1.81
